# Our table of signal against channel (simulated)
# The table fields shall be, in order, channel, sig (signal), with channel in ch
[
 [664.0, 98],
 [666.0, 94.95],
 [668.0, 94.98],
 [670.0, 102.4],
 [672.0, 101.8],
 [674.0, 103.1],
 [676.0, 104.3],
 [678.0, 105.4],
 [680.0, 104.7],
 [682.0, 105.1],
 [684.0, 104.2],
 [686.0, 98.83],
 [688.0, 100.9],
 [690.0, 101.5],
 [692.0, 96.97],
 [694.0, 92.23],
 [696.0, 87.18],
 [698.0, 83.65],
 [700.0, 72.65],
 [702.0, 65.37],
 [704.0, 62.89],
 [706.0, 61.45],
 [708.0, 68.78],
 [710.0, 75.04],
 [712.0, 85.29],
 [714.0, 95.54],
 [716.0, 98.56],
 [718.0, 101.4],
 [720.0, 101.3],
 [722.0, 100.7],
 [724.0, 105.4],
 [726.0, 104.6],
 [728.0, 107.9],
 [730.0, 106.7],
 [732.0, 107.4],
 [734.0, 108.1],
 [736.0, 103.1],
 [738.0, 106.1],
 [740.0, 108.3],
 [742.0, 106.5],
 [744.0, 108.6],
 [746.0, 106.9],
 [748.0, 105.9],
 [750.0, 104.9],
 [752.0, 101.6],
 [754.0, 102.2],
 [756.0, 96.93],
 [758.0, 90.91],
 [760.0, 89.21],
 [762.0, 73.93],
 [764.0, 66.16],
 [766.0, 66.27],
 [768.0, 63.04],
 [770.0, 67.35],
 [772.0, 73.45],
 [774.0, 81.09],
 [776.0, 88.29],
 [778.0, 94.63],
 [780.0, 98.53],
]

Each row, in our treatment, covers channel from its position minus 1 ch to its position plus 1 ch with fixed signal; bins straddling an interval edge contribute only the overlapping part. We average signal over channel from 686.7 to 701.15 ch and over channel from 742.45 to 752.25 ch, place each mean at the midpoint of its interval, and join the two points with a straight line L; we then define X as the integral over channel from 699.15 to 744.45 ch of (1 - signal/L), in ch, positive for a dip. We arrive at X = 2.4 ch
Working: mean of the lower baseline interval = 90.6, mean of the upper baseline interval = 106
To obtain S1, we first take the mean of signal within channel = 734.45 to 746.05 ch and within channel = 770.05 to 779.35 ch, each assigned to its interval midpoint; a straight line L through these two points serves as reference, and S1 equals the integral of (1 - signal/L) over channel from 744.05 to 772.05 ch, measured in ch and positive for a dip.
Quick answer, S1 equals 2.3 ch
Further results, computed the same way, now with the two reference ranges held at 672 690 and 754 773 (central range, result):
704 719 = 1.8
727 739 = -2.7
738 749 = -3.0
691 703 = 1.9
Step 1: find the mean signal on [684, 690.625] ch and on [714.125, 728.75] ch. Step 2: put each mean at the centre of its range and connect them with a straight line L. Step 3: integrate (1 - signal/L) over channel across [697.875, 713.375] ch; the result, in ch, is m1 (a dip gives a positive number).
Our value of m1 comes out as 4.6 ch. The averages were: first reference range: 101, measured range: 71.8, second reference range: 102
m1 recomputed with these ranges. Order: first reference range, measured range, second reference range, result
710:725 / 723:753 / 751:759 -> -2.69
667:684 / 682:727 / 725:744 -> 6.47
